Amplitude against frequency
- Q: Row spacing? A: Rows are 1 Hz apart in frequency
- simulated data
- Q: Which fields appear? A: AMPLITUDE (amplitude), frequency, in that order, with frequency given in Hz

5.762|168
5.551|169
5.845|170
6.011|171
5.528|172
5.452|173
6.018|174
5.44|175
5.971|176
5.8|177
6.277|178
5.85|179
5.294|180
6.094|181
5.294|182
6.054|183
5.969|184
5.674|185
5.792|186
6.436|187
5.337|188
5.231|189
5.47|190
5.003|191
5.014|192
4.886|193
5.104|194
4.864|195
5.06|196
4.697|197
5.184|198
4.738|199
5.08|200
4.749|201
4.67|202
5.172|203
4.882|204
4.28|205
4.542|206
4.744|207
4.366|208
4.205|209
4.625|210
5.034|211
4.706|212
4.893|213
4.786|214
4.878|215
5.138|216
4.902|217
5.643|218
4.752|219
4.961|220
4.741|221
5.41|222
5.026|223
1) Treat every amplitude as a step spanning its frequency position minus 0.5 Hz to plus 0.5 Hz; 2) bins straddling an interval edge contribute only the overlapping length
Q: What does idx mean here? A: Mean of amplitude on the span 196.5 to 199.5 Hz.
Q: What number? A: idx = 4.87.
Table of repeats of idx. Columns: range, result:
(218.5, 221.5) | 4.82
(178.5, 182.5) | 5.63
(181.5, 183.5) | 5.67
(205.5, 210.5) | 4.5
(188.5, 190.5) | 5.35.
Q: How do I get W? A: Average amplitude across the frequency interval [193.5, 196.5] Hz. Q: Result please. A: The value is 5.01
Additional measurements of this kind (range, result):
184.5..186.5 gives 5.73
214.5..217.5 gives 4.97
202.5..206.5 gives 4.72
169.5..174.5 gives 5.77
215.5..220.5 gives 5.08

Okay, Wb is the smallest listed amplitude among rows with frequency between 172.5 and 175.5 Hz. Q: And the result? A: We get 5.44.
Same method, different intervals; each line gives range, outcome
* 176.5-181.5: 5.294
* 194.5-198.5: 4.697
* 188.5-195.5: 4.864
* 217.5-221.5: 4.741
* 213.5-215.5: 4.786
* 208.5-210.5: 4.205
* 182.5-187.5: 5.674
